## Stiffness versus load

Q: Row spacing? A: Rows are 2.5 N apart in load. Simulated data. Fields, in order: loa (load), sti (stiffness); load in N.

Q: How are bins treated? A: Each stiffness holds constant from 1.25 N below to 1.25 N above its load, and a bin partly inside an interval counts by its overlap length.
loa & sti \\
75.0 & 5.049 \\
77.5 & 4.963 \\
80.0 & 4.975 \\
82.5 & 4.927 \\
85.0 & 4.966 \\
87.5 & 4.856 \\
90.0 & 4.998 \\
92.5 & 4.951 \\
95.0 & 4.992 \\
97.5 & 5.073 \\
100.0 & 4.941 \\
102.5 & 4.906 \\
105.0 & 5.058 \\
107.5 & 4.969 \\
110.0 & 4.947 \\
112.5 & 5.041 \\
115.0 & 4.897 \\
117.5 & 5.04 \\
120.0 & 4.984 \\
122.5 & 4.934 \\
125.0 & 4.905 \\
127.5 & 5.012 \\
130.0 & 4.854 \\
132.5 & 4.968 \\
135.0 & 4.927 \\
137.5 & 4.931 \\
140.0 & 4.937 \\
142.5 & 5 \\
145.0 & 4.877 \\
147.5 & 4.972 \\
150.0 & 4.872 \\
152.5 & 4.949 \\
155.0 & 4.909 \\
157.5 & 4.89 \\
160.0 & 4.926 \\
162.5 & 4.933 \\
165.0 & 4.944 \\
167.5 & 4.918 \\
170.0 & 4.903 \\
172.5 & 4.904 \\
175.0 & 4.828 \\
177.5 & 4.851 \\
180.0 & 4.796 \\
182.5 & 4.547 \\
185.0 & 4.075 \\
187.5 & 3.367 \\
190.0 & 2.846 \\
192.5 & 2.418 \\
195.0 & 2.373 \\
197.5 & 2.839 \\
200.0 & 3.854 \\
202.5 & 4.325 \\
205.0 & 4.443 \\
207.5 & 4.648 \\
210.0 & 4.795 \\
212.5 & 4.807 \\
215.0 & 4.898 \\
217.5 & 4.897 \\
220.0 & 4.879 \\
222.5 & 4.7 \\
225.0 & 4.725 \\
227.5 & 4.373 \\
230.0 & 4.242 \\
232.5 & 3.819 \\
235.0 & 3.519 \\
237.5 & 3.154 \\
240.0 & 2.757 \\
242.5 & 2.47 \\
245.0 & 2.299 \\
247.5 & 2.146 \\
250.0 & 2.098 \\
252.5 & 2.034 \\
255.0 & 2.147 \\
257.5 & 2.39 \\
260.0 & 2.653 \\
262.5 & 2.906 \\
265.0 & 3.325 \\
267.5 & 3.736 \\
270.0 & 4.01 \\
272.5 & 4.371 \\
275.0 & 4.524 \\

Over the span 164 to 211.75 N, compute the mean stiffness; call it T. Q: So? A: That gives 4.14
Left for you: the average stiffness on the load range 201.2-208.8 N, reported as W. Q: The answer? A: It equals 4.47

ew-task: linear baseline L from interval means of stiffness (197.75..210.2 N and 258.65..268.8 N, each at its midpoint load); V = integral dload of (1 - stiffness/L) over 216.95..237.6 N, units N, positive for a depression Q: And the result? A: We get -2.5 N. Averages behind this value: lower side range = 4.25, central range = 4.3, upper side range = 3.15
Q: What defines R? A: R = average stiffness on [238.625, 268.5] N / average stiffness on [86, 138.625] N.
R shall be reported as 0.52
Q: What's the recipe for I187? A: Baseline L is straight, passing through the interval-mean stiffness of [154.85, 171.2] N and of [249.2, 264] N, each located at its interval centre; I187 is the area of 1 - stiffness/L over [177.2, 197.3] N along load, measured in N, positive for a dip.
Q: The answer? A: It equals 3.5 N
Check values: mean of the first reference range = 4.92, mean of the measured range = 3.56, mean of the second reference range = 2.4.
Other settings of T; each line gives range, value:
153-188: 4.73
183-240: 3.98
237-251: 2.46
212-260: 3.45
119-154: 4.94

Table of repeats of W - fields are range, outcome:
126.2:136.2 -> 4.94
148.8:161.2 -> 4.91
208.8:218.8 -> 4.85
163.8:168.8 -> 4.93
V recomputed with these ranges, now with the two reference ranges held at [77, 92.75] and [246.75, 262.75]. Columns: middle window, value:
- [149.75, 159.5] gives -2.6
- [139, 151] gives -2.7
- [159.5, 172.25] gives -4.3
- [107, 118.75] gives -1.2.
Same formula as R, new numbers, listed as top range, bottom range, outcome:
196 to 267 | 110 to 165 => 0.72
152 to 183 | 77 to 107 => 0.98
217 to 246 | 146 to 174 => 0.77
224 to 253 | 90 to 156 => 0.64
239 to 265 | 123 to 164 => 0.49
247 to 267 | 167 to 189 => 0.55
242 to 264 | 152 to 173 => 0.48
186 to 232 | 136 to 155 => 0.83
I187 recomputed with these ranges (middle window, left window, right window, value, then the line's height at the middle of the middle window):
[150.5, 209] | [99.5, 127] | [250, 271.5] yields -3.71 N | 4.02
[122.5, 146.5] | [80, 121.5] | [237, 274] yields -2.29 N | 4.51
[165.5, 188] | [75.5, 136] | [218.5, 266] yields -3.21 N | 4.05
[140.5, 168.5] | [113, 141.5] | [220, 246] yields -1.87 N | 4.62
